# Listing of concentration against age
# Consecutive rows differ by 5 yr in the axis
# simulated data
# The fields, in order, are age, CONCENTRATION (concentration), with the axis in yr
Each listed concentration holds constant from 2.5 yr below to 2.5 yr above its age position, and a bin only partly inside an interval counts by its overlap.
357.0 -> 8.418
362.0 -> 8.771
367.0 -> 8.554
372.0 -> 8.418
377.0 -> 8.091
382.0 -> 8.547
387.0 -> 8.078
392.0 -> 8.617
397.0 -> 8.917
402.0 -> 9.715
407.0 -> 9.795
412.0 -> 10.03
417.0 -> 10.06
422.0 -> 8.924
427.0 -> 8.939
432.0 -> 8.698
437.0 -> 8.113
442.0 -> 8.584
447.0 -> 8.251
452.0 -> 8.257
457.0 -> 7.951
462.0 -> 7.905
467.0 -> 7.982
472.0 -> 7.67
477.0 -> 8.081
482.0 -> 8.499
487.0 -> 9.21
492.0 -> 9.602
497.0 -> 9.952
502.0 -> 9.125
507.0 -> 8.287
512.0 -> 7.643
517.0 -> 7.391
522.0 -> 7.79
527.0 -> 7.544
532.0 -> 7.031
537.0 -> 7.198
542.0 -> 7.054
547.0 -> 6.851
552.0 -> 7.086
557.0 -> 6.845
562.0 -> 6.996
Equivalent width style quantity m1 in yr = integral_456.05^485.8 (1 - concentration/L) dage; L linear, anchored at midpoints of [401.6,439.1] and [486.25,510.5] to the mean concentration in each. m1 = 3.7 yr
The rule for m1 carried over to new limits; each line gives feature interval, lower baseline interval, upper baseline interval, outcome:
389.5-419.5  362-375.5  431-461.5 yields -4.0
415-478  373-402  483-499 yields 4.6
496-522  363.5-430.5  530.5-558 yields -2.9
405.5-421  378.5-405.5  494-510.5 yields -1.8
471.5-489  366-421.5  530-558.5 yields -1.3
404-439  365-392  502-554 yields -4.9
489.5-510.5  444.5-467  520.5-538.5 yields -4.1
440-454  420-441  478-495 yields 0.7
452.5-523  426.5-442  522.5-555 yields -4.9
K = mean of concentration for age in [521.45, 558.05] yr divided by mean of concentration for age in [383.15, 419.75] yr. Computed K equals 0.8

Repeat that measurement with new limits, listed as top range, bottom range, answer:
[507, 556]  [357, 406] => 0.85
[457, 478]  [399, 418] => 0.80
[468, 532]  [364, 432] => 0.93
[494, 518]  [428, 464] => 1.03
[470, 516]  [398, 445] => 0.94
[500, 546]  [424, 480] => 0.93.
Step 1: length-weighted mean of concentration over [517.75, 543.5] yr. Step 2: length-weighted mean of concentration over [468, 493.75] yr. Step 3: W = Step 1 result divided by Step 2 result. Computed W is 0.9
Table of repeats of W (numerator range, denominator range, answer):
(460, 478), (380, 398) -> 0.93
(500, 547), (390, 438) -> 0.83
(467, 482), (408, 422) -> 0.81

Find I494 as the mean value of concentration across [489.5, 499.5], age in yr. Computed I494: 9.78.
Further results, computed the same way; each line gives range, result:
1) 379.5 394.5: 8.41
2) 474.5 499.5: 9.07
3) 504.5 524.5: 7.78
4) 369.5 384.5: 8.35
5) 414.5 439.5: 8.95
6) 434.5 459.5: 8.23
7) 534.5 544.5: 7.13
